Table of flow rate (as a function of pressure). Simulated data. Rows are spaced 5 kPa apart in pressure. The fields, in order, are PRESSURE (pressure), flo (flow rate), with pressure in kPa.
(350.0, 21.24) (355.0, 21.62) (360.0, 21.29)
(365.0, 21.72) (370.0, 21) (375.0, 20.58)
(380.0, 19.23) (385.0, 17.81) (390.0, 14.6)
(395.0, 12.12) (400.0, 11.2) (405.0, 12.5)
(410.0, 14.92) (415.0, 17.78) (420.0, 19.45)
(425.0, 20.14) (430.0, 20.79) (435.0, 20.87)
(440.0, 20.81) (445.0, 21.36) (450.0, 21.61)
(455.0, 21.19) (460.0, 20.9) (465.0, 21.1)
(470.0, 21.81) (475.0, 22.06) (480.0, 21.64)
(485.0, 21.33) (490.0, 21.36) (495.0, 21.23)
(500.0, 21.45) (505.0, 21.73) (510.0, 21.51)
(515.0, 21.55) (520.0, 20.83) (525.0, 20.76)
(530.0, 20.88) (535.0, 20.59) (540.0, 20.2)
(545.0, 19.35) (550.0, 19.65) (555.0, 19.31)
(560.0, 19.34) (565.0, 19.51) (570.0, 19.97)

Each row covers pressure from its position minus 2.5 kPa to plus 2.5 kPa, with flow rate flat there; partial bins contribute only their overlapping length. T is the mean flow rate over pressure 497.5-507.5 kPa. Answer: 21.6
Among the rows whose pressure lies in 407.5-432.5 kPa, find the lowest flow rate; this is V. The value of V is 14.92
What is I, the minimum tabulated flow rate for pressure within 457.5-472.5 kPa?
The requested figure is 20.9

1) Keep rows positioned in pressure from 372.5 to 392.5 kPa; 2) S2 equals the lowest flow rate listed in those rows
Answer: 14.6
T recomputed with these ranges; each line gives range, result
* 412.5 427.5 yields 19.1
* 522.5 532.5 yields 20.8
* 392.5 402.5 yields 11.7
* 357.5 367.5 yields 21.5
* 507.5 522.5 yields 21.3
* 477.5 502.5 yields 21.4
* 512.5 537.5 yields 20.9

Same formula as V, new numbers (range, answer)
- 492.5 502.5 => 21.23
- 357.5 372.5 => 21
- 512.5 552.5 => 19.35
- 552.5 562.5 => 19.31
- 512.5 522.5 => 20.83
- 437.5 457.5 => 20.81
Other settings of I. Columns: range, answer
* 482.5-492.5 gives 21.33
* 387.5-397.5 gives 12.12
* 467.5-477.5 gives 21.81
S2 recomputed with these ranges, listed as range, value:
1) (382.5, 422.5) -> 11.2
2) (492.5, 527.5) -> 20.76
